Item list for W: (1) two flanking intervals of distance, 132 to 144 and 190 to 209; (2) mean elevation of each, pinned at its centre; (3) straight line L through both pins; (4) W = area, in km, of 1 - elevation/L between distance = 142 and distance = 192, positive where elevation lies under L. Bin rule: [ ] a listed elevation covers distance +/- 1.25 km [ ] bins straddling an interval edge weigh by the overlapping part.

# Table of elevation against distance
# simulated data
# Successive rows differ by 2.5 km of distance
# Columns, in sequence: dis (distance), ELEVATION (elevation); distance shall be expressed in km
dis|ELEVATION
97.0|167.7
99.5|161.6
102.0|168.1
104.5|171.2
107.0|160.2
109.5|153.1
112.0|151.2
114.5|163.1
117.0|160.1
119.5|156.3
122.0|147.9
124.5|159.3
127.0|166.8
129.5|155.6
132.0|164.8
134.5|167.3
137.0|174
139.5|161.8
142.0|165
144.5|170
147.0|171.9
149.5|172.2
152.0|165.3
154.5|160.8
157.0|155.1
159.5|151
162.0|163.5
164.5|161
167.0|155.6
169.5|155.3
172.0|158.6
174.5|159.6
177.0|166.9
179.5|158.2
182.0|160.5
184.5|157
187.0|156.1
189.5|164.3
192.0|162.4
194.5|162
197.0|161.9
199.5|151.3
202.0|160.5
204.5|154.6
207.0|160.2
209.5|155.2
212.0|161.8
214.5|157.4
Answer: 0.6 km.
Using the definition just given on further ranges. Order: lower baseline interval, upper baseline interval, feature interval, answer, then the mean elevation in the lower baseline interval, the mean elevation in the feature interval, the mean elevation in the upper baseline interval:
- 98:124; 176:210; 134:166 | -1.01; 159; 164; 159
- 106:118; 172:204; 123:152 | -1.43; 157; 166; 160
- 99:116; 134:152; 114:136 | 0.63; 161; 160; 169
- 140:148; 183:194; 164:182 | 0.40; 168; 159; 160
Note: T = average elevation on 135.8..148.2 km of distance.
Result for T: 169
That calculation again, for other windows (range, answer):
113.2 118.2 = 162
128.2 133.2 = 160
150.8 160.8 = 158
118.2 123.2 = 152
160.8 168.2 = 160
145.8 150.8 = 172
